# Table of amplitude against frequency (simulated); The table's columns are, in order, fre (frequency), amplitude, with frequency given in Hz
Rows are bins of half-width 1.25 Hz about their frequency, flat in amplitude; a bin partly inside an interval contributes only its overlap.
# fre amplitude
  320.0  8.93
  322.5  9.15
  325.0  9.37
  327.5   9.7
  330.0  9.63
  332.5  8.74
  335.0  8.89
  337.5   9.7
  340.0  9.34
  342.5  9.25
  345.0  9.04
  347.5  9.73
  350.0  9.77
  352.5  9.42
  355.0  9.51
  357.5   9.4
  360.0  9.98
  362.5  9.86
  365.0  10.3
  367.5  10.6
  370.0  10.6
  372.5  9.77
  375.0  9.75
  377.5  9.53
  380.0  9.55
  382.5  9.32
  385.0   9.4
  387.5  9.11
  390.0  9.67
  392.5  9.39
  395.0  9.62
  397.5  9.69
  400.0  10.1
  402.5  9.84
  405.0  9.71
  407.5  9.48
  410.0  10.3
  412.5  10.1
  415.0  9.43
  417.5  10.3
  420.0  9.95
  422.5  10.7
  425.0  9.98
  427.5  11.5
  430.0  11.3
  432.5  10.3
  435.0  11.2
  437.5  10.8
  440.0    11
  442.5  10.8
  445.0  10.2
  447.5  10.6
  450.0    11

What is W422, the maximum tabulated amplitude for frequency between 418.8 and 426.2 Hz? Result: 10.7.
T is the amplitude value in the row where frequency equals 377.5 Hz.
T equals 9.53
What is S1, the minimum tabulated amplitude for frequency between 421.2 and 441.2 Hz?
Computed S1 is 9.98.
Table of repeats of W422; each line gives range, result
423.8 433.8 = 11.5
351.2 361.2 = 9.98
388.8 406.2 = 10.1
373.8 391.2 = 9.75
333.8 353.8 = 9.77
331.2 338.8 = 9.7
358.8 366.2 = 10.3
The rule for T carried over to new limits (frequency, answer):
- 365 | 10.3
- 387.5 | 9.11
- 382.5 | 9.32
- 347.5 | 9.73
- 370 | 10.6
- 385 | 9.4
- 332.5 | 8.74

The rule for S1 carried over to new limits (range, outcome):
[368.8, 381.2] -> 9.53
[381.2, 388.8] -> 9.11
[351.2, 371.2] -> 9.4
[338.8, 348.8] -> 9.04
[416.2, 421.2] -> 9.95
